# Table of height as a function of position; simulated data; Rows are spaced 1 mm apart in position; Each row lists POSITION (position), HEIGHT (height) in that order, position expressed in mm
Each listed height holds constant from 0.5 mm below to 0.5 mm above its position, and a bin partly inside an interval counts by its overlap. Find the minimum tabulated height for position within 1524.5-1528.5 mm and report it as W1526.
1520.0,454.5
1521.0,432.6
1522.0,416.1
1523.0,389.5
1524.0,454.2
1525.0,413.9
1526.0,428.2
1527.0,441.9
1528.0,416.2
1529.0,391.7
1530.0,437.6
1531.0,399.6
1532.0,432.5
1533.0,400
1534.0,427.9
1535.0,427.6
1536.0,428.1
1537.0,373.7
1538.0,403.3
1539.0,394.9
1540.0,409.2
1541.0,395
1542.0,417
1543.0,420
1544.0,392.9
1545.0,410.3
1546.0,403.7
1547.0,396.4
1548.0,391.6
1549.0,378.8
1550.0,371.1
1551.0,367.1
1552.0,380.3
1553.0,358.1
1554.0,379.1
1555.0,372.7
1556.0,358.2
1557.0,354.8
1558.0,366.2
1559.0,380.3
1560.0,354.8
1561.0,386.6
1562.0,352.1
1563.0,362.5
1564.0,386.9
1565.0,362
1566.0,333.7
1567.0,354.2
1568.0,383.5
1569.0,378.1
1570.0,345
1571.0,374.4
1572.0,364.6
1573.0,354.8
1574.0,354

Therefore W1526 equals 413.9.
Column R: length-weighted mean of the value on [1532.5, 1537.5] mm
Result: 411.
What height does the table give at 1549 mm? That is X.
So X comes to 378.8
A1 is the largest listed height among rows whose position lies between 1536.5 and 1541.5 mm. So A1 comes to 409.2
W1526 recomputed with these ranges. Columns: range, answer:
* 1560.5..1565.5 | 352.1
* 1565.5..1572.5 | 333.7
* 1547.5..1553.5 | 358.1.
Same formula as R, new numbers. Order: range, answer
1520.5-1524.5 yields 423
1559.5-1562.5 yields 364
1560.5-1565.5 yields 370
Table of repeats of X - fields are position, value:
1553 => 358.1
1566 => 333.7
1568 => 383.5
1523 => 389.5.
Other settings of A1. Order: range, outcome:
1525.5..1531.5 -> 441.9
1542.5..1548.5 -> 420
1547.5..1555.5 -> 391.6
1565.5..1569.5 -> 383.5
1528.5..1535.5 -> 437.6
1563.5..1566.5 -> 386.9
